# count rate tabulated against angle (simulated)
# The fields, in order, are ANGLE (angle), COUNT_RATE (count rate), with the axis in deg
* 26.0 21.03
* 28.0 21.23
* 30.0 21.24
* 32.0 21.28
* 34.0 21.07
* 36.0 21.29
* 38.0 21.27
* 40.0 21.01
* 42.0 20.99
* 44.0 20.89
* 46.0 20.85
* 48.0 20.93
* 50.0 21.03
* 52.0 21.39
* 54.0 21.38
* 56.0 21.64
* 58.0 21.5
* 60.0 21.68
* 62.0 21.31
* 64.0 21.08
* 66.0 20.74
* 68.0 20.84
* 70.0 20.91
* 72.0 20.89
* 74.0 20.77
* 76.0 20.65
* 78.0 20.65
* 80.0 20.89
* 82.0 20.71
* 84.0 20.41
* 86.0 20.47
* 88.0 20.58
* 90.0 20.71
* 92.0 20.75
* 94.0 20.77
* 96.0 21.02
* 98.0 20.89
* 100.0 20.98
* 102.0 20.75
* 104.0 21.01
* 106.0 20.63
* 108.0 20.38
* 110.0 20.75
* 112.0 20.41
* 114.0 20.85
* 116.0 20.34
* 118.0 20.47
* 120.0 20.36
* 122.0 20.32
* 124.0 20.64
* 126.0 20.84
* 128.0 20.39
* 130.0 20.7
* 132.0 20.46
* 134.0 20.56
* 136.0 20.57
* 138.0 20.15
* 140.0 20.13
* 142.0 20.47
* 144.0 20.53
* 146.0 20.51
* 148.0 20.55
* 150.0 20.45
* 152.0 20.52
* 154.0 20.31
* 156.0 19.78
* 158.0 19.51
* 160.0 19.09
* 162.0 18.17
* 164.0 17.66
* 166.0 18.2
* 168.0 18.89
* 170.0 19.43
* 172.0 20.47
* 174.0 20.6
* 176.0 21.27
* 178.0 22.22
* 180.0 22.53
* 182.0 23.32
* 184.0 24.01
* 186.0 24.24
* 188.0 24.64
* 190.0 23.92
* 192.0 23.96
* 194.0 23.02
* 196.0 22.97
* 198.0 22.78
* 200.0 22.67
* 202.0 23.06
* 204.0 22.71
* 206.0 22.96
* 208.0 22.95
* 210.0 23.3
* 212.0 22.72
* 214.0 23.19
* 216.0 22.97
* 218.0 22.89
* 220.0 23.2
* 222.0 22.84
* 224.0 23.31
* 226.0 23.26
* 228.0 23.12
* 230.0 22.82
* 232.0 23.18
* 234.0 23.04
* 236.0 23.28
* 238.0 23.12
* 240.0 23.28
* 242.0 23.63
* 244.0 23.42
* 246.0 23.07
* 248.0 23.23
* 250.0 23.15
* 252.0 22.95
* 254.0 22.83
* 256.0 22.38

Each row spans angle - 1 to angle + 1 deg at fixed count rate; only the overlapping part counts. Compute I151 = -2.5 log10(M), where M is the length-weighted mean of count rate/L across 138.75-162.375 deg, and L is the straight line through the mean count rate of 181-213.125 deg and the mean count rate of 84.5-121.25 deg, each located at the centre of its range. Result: 0.101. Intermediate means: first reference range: 20.7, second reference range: 23.3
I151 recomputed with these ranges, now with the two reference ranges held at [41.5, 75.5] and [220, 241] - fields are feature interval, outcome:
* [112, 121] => 0.066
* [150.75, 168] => 0.164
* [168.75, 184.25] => 0.045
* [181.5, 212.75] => -0.028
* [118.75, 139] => 0.073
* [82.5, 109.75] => 0.042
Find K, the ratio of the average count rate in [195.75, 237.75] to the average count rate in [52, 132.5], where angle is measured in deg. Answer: 1.11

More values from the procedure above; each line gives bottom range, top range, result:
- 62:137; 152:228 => 1.06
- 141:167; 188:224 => 1.17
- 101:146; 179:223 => 1.13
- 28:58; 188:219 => 1.09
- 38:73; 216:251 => 1.10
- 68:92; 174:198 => 1.12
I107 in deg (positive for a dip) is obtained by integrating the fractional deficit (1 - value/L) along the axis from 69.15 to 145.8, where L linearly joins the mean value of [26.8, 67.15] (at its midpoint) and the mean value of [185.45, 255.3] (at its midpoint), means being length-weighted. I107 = 4.4 deg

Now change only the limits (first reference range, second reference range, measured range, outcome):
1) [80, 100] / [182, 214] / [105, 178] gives 5.9 deg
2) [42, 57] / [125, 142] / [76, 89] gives 0.2 deg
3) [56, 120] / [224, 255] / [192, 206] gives -0.3 deg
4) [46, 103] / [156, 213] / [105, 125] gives 0.7 deg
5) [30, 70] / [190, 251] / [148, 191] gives 3.1 deg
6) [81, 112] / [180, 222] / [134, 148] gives 0.9 deg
